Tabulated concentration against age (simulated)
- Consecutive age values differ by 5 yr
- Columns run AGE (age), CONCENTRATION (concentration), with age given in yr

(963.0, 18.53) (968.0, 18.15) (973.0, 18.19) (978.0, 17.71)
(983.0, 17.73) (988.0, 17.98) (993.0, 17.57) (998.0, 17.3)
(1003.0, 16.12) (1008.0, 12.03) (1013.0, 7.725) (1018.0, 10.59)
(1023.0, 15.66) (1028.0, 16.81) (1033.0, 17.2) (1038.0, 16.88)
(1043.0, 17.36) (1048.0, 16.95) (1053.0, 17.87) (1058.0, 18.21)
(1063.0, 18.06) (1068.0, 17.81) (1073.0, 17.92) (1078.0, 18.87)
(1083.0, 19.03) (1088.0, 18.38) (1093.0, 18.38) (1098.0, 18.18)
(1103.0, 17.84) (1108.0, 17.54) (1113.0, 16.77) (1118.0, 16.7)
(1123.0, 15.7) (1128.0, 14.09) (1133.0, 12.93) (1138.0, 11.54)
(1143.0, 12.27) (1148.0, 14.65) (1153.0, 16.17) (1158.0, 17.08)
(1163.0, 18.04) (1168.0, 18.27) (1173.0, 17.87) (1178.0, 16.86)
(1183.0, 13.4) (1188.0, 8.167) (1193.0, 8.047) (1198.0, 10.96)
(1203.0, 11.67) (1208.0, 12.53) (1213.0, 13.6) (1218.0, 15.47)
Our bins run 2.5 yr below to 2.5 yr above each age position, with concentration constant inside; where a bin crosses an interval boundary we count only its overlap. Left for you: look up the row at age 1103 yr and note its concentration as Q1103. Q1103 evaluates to 17.84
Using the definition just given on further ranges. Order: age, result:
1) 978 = 17.71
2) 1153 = 16.17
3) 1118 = 16.7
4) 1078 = 18.87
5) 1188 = 8.167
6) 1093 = 18.38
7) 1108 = 17.54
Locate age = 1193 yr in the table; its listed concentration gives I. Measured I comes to 8.047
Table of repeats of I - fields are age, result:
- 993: 17.57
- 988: 17.98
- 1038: 16.88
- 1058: 18.21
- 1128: 14.09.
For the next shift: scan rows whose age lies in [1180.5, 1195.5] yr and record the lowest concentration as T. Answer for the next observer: 8.047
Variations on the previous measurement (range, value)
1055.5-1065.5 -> 18.06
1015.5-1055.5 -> 10.59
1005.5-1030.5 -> 7.725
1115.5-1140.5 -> 11.54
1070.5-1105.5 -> 17.84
